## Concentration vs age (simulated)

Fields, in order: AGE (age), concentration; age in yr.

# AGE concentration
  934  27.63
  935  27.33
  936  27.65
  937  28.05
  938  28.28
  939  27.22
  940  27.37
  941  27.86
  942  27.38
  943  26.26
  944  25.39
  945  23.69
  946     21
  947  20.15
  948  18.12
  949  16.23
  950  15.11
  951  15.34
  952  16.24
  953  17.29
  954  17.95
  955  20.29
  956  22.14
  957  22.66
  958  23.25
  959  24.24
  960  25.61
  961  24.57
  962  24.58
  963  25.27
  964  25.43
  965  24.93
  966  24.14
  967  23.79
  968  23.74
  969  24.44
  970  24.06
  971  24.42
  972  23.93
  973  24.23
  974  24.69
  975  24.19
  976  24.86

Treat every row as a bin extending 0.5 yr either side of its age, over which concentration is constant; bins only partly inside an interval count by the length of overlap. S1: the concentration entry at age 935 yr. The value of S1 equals 27.33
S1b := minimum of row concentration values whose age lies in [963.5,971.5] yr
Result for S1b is 23.74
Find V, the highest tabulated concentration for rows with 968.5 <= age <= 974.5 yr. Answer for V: 24.69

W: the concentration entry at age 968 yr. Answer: 23.74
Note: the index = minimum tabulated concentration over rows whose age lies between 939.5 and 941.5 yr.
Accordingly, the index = 27.37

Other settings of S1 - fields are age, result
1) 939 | 27.22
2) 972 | 23.93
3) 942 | 27.38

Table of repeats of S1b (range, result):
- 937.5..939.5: 27.22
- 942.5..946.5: 21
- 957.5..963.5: 23.25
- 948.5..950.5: 15.11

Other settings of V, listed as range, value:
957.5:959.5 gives 24.24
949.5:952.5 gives 16.24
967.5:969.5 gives 24.44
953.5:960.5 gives 25.61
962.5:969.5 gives 25.43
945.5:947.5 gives 21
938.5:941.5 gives 27.86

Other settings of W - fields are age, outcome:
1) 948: 18.12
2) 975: 24.19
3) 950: 15.11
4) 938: 28.28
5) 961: 24.57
